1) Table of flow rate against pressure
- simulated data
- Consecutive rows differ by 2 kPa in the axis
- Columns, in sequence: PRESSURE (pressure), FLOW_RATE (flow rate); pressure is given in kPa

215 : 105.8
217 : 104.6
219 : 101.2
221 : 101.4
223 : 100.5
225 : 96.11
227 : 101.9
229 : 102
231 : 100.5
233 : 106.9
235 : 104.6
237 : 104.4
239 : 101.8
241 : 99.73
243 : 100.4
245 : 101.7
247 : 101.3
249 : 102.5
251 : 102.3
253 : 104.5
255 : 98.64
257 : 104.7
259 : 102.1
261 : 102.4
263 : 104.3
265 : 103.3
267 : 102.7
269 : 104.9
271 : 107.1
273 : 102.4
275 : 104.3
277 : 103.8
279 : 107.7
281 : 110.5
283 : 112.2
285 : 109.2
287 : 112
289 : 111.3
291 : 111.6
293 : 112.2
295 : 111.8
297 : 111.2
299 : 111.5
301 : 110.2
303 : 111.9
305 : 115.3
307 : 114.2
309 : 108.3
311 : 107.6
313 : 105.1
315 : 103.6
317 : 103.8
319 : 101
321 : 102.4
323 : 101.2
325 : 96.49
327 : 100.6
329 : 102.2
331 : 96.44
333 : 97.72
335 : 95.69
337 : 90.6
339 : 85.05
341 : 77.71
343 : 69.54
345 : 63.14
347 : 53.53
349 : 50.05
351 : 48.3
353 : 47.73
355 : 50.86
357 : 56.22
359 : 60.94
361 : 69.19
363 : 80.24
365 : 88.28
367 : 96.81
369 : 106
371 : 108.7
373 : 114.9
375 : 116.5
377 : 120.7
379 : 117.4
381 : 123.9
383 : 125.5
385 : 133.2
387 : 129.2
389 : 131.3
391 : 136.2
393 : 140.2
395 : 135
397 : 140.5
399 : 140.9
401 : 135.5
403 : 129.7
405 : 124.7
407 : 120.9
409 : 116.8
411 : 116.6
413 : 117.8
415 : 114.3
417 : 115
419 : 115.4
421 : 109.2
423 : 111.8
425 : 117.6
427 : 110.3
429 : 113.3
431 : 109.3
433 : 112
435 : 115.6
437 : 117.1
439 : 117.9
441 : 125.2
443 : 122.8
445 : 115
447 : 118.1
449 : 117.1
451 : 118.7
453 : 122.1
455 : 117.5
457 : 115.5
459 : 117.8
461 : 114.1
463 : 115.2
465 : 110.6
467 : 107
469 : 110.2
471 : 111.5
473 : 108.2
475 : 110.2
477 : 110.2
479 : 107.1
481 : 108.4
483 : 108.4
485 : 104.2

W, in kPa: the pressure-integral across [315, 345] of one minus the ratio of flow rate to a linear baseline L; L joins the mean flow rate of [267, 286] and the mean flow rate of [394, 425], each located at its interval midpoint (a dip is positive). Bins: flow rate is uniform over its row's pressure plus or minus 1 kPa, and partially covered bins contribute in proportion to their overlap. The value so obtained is 5.2 kPa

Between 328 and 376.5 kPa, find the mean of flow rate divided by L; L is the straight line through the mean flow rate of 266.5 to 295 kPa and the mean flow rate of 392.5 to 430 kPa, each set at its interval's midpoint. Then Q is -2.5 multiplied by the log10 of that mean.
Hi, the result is 0.39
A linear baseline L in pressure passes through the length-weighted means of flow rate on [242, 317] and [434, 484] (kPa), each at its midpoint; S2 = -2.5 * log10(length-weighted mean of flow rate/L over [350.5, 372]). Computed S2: 0.43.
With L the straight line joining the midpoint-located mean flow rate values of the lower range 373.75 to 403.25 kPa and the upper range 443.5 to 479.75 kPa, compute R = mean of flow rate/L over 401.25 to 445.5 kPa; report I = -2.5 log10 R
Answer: 0.048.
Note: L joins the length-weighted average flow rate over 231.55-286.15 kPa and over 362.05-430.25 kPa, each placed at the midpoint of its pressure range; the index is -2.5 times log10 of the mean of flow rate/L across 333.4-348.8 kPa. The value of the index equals 0.43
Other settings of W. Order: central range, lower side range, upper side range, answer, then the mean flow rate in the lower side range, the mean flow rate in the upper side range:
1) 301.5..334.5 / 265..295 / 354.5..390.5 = 0.52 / 108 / 103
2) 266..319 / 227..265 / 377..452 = -0.36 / 102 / 122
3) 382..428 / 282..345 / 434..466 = -4.99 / 103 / 118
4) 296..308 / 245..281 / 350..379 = -2.01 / 104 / 84.4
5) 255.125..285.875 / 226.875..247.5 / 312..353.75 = -2.81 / 102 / 85.6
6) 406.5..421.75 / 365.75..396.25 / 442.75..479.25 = 0.41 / 122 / 114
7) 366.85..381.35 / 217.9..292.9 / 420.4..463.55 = -0.23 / 104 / 116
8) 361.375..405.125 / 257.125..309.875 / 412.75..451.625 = -2.90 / 108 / 116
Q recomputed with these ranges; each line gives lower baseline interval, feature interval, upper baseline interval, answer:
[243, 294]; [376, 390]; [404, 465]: -0.12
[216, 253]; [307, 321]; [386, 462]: 0.05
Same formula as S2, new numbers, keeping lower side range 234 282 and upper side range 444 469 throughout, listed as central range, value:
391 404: -0.219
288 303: -0.057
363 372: 0.129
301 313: -0.044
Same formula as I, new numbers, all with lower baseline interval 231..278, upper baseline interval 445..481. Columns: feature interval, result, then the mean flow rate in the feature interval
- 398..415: -0.13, 125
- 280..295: -0.07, 111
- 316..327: 0.06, 101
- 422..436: -0.01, 113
